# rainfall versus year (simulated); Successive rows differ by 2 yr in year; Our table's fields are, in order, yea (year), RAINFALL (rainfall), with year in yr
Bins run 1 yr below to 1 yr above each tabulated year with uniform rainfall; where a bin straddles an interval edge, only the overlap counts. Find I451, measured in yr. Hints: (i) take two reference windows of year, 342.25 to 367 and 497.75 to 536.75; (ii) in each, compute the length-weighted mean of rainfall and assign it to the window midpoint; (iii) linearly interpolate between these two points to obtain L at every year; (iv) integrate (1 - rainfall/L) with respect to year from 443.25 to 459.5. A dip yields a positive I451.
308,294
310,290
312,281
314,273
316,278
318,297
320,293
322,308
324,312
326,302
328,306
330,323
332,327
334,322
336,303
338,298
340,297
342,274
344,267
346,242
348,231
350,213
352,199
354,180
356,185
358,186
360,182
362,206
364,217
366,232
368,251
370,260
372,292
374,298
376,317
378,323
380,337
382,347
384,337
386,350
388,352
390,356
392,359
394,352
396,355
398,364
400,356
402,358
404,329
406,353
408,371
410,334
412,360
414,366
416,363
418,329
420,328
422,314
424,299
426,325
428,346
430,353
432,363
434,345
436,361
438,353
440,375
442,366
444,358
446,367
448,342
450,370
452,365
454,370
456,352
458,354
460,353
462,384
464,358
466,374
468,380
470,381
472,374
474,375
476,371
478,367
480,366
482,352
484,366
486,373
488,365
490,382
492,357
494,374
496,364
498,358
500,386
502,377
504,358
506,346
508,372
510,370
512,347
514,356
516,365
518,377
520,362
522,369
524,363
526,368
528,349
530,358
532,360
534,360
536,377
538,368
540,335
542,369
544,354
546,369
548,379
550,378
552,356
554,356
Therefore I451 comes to -3.0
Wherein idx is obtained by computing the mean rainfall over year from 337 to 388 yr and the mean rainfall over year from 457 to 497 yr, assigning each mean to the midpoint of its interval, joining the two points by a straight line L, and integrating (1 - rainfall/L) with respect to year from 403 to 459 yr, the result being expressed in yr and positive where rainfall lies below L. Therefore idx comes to -4.3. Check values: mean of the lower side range 263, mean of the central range 350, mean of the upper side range 368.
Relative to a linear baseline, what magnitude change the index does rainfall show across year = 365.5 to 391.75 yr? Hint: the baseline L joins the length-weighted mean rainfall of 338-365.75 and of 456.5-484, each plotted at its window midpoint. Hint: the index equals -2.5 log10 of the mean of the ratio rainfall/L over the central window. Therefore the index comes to -0.22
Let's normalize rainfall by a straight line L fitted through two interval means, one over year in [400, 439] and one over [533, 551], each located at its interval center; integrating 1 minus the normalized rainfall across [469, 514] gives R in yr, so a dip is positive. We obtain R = -1.3 yr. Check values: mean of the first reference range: 345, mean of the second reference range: 365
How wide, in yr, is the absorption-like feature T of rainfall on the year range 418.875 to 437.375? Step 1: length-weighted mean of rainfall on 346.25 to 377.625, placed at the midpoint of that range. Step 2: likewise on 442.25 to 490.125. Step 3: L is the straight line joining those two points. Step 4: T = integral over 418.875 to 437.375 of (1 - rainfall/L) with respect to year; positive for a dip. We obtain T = -1.2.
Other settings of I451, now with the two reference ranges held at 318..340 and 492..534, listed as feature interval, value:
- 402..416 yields -0.88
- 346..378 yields 8.58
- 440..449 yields -0.45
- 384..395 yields -0.87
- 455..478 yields -1.25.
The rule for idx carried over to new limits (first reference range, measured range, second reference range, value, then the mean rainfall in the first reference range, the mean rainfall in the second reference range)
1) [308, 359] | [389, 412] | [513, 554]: -3.9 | 272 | 363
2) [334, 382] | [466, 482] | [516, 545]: -2.2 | 255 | 362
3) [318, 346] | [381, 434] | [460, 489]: -1.6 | 300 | 370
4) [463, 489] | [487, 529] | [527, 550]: 0.1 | 369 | 362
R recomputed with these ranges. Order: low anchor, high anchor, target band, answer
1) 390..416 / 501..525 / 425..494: -0.7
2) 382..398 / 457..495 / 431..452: 0.1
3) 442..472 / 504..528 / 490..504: -0.2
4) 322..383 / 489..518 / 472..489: -0.8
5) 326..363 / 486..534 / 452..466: -1.4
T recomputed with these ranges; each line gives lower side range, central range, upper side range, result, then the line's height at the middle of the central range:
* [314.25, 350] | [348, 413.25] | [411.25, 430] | 4.4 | 316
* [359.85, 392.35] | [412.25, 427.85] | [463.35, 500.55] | -0.3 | 327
